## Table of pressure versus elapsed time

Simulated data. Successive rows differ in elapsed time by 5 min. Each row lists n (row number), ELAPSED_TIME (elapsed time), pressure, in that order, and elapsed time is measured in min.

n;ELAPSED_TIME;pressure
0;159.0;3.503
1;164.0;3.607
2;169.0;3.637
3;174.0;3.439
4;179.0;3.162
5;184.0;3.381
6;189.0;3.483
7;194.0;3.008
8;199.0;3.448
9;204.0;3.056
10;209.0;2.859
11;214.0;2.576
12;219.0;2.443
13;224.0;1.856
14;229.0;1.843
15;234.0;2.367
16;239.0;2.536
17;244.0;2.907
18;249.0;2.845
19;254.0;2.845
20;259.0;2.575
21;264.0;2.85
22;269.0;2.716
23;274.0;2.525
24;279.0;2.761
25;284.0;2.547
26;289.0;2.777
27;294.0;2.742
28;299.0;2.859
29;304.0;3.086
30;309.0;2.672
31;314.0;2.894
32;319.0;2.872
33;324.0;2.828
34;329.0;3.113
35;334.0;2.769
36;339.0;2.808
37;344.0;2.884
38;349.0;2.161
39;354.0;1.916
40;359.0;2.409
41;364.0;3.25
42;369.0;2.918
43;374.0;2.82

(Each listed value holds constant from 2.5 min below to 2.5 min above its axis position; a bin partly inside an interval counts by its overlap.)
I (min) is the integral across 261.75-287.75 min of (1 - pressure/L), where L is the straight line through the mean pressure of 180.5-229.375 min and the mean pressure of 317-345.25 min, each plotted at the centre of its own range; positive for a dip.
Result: 1.6 min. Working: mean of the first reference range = 2.84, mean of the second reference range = 2.88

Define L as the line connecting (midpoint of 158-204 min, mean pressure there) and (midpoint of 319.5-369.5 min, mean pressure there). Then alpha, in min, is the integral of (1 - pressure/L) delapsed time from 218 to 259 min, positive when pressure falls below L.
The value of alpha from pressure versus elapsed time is 8.8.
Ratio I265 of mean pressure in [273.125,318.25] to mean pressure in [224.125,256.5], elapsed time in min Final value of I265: 1.1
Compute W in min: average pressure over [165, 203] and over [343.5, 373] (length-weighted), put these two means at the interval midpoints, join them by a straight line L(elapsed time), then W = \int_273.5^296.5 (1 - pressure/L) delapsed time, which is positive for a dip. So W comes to 1.8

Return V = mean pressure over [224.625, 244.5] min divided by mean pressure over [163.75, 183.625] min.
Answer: 0.7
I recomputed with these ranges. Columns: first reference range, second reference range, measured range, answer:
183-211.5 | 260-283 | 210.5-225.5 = 3.4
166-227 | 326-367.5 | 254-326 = 0.9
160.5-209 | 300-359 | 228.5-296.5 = 7.8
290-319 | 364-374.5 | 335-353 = 2.2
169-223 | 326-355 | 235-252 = 1.2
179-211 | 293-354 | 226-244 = 4.3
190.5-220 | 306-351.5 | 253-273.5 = 1.1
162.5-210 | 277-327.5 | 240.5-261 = 1.7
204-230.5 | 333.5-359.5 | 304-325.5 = -3.4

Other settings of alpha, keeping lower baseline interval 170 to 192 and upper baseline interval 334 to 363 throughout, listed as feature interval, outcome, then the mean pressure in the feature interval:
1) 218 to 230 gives 4.30 min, 2.02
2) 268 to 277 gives 0.90 min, 2.61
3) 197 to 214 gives 1.15 min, 3.03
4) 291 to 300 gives -0.03 min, 2.79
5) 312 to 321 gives -0.71 min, 2.88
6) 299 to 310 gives -0.67 min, 2.9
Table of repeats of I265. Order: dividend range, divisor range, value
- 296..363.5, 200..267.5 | 1.05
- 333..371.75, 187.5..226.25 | 0.93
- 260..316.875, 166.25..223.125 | 0.89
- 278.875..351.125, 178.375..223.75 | 0.94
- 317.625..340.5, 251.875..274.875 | 1.06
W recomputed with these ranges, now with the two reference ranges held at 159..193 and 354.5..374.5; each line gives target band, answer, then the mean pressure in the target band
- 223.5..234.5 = 4.3 min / 1.99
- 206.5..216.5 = 1.8 min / 2.72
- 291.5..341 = 1.1 min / 2.86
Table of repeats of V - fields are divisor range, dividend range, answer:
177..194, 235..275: 0.82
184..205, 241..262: 0.85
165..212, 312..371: 0.83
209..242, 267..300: 1.16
